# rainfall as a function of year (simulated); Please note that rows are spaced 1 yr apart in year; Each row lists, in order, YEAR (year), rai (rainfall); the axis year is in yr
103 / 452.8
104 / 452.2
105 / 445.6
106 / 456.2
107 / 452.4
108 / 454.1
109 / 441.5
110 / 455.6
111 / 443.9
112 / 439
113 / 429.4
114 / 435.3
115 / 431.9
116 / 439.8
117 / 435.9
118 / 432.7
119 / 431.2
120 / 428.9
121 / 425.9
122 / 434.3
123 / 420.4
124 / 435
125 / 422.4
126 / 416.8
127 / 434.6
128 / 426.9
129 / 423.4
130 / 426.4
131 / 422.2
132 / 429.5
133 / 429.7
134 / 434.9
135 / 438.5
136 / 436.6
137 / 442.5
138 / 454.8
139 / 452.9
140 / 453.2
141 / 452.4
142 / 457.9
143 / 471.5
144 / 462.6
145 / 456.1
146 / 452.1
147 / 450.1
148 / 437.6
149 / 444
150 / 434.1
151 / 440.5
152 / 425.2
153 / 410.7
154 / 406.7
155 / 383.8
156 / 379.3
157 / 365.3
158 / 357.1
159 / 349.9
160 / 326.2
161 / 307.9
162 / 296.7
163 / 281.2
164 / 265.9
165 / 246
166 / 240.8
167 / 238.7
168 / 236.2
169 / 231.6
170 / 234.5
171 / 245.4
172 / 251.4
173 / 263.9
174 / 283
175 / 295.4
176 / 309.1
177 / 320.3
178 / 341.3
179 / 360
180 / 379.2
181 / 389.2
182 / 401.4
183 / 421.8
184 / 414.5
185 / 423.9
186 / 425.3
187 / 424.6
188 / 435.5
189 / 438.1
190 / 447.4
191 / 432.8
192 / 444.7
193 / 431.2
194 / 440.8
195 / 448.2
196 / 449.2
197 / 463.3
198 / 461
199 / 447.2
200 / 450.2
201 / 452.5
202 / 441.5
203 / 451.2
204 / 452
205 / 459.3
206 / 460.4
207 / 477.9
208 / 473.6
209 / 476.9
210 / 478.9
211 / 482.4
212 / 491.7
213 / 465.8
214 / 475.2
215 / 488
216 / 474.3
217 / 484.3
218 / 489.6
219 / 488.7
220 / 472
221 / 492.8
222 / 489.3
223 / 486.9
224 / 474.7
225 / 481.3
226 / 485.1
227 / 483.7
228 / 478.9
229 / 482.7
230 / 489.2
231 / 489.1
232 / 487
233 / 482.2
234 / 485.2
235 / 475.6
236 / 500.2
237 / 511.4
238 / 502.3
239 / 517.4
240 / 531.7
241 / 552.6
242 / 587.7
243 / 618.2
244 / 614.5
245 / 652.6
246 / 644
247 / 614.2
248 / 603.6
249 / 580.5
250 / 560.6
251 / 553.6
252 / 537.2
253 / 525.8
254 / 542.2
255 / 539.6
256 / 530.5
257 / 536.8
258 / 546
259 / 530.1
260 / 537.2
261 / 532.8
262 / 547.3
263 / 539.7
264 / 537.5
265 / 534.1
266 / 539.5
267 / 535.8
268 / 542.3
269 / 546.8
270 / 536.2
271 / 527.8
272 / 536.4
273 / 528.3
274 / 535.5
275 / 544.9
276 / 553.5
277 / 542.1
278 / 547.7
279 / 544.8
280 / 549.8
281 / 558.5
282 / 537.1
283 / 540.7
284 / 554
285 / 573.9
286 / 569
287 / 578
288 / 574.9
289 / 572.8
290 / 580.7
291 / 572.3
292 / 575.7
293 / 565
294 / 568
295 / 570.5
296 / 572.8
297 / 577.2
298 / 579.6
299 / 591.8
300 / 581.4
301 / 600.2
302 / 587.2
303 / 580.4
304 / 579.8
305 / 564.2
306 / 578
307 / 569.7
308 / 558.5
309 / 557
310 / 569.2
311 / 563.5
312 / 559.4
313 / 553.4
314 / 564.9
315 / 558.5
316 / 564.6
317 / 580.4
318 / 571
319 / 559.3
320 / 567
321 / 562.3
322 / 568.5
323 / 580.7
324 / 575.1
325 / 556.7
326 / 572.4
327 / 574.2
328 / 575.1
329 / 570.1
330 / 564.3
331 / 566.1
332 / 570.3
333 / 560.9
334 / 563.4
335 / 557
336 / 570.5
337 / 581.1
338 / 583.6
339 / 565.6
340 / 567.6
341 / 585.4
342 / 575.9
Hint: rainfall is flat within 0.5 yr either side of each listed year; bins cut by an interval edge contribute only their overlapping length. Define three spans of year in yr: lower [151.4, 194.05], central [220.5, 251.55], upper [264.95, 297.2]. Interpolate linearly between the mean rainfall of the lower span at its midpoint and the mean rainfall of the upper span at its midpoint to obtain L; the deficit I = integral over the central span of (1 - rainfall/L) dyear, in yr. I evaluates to -4.0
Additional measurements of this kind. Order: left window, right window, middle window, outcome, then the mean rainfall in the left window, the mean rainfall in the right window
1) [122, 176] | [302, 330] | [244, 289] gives -3.7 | 379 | 568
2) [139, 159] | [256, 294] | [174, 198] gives 3.1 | 427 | 549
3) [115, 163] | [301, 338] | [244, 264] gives -1.8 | 420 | 569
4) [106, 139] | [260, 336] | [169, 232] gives 8.0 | 435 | 561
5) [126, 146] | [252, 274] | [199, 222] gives 1.2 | 442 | 537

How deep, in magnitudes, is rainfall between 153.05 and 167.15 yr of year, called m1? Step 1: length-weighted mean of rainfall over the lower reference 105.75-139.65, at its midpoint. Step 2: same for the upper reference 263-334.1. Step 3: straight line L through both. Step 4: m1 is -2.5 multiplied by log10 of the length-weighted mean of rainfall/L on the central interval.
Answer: 0.39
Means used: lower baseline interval 436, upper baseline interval 562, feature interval 322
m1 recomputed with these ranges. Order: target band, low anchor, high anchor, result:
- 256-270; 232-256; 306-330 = 0.034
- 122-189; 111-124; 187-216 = 0.163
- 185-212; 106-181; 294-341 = -0.012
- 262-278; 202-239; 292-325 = -0.015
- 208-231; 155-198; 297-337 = -0.153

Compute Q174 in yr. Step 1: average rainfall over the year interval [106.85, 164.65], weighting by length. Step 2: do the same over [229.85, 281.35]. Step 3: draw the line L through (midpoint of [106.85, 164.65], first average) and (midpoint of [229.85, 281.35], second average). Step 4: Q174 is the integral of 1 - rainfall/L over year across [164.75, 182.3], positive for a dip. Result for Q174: 6.4 yr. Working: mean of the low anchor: 419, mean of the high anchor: 543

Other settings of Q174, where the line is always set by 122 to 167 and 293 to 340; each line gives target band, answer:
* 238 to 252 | -2.3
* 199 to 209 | 0.1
